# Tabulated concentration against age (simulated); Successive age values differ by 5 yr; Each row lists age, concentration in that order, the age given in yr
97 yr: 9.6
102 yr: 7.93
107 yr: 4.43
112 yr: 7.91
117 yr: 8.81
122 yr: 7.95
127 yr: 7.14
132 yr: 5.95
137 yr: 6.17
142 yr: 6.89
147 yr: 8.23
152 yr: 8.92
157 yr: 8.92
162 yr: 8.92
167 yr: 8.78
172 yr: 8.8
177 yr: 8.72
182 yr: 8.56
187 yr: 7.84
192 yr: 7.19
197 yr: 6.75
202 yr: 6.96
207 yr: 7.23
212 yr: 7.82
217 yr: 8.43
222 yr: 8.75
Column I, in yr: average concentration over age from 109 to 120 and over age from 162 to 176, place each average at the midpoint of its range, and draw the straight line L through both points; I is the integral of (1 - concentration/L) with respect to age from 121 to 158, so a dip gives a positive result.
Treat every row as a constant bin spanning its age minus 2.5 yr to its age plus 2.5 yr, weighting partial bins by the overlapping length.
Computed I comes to 4.5 yr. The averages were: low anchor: 8.16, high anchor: 8.81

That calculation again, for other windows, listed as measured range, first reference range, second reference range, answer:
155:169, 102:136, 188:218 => -3.2 yr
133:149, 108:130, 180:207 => 1.3 yr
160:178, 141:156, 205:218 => -1.6 yr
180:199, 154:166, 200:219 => 1.3 yr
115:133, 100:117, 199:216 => -1.2 yr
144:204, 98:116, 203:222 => -4.8 yr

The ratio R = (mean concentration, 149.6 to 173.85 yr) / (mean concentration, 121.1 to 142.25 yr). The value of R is 1.3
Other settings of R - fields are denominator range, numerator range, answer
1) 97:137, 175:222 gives 1.07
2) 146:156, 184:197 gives 0.85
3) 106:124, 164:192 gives 1.12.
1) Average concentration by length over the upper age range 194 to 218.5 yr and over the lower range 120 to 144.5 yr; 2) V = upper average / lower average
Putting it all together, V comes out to 1.09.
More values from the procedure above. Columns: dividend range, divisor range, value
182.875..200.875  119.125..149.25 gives 1.04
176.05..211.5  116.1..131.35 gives 0.99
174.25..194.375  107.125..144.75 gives 1.14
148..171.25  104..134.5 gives 1.25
